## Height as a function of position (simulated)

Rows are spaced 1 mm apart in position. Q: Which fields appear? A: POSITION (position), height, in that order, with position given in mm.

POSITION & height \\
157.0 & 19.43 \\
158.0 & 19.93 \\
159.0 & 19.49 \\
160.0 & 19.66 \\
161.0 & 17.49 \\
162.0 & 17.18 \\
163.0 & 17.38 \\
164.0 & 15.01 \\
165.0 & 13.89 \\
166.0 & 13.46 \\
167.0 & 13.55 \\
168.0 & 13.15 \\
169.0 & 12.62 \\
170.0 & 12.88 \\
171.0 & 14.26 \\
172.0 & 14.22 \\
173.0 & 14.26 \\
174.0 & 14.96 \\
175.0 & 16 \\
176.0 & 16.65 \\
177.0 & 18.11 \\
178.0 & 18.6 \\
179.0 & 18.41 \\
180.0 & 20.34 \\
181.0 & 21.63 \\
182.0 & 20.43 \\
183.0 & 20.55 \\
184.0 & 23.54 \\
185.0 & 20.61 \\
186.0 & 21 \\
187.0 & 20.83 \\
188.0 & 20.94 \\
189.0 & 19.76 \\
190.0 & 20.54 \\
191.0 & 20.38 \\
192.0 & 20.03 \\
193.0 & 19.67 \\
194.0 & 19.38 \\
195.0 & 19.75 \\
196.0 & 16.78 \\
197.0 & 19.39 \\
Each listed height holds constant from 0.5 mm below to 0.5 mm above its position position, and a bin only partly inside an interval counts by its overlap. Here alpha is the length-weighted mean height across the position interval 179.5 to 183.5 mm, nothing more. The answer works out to 20.7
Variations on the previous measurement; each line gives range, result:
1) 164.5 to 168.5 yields 13.5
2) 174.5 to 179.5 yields 17.6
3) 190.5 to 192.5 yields 20.2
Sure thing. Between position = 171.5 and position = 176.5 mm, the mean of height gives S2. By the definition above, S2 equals 15.2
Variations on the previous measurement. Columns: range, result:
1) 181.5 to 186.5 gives 21.2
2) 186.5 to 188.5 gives 20.9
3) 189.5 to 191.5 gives 20.5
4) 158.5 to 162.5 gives 18.5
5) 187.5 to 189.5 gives 20.4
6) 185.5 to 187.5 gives 20.9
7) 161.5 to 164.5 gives 16.5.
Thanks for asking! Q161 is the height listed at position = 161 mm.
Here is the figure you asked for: 17.49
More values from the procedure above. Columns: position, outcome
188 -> 20.94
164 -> 15.01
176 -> 16.65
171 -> 14.26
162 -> 17.18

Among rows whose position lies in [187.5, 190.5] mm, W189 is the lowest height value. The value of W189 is 19.76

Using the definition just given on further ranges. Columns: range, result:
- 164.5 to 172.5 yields 12.62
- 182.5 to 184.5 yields 20.55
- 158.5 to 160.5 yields 19.49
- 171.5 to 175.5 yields 14.22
